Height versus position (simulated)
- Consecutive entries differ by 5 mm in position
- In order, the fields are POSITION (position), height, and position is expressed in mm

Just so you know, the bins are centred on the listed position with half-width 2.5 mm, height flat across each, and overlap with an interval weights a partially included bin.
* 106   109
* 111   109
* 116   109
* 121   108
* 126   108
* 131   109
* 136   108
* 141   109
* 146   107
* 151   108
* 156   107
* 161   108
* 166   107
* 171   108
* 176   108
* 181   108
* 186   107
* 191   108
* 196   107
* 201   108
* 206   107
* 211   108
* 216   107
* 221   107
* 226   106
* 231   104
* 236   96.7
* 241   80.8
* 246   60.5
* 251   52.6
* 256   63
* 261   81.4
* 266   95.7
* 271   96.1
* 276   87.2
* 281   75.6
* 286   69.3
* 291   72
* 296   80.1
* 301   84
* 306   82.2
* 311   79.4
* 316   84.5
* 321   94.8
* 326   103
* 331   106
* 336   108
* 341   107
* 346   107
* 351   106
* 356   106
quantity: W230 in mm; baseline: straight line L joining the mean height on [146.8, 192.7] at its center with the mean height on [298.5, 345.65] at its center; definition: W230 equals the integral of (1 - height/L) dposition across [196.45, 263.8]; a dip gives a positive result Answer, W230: 7.5 mm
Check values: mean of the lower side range 108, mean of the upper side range 94.9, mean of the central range 91.4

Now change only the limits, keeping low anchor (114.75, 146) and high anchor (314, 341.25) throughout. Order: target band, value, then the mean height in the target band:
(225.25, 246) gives 2.5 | 91.7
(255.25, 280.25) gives 4.2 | 85.6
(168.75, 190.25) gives -0.3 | 108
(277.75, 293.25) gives 4.4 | 73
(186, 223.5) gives -0.7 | 107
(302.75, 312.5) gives 1.9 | 81.2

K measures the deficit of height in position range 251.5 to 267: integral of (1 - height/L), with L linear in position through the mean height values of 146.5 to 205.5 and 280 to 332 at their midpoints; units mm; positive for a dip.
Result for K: 2.9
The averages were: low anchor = 108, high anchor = 84.3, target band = 75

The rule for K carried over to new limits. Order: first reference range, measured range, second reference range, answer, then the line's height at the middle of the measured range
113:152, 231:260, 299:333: 6.9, 97.3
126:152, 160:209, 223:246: -3.2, 101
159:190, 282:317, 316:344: 8.4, 103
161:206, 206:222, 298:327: -0.7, 103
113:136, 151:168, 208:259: -0.9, 102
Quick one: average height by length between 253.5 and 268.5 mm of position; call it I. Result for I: 80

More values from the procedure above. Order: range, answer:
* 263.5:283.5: 88.7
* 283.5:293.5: 70.7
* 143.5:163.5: 108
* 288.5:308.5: 79.6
